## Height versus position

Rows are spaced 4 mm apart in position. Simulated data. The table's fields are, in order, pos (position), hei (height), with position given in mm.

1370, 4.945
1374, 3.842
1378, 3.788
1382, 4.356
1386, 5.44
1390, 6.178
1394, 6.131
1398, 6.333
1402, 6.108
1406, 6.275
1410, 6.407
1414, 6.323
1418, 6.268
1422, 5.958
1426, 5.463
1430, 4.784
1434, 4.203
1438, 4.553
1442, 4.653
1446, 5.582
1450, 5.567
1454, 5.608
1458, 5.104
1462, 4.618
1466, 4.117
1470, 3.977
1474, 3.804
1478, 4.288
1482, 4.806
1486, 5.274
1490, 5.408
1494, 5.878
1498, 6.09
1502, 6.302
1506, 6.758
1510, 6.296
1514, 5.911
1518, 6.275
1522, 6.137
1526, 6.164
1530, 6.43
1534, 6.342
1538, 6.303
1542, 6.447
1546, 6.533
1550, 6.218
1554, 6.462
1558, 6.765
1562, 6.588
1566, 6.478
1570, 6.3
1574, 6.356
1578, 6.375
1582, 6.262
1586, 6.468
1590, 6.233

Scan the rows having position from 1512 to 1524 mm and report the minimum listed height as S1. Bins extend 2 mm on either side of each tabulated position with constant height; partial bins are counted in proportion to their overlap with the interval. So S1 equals 5.911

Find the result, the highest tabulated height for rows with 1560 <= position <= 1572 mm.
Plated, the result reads 6.588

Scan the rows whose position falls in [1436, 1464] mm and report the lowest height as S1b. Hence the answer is 4.553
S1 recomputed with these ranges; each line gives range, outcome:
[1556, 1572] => 6.3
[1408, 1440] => 4.203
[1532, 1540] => 6.303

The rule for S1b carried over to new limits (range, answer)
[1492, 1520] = 5.878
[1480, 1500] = 4.806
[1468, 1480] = 3.804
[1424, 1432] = 4.784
